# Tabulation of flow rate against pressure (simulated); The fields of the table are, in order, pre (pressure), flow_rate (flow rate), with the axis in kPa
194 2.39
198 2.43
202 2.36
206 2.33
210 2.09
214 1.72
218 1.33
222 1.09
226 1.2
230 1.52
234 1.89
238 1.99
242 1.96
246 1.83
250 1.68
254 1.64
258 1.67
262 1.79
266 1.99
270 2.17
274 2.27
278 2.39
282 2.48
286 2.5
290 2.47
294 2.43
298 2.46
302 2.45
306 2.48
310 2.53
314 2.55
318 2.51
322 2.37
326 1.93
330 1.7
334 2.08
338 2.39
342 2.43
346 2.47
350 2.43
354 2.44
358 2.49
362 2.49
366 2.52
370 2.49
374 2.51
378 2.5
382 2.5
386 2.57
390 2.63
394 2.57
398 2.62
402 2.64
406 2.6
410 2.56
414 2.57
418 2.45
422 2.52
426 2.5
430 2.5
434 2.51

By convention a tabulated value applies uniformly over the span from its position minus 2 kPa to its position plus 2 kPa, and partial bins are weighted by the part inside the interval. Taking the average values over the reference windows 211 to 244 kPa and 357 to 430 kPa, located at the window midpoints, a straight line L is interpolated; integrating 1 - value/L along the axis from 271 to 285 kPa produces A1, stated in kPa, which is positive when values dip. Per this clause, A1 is -3.6 kPa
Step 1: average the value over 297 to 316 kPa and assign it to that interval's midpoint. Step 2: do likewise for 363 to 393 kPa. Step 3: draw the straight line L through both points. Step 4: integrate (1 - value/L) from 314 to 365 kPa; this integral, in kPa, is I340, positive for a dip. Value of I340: 3.8 kPa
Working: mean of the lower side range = 2.5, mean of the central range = 2.32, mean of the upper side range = 2.53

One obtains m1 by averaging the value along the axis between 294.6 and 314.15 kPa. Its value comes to 2.48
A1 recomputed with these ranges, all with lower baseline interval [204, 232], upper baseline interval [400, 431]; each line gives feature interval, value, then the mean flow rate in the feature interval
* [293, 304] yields -2.5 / 2.45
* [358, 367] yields -0.8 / 2.5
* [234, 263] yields -0.8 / 1.8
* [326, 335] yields 1.1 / 1.88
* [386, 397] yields -0.8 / 2.6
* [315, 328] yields -1.2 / 2.29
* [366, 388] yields -1.4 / 2.51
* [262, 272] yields -1.0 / 2.02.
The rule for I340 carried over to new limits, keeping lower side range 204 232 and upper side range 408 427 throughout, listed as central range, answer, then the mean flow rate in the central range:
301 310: -2.1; 2.48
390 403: -1.0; 2.61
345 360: -1.6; 2.46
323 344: 0.2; 2.12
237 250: -1.2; 1.88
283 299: -4.3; 2.47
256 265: 0.2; 1.76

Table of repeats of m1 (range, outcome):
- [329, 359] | 2.32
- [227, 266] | 1.77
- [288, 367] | 2.38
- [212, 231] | 1.36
